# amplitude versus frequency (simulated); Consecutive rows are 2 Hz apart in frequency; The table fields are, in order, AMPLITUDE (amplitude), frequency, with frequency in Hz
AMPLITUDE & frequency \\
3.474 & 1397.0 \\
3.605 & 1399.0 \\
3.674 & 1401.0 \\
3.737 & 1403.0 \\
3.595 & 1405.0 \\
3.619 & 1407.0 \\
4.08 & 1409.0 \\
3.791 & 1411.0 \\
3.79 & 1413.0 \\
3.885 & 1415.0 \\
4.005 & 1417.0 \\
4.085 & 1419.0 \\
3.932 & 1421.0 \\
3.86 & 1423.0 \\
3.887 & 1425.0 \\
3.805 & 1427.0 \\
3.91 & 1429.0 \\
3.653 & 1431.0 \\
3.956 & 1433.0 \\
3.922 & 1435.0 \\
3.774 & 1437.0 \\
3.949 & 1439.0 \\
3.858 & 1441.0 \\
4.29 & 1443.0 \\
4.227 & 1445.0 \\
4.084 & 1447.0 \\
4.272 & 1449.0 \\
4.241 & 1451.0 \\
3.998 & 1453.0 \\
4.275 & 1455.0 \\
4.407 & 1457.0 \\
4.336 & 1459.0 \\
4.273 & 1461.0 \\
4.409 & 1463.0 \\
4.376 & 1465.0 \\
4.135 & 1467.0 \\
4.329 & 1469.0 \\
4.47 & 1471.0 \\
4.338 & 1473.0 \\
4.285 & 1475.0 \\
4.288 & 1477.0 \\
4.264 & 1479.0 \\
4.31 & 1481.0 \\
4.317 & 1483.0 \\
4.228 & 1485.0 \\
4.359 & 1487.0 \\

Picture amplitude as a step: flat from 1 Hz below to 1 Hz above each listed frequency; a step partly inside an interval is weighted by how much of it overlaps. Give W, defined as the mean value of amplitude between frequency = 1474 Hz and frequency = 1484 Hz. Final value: 4.29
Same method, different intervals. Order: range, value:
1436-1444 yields 3.97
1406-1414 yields 3.82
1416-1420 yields 4.04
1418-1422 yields 4.01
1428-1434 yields 3.84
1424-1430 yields 3.87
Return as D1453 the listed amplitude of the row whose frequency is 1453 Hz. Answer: 3.998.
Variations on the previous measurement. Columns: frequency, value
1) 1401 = 3.674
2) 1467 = 4.135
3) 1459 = 4.336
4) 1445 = 4.227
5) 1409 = 4.08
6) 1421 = 3.932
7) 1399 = 3.605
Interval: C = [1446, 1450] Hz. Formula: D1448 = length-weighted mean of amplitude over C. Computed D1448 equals 4.18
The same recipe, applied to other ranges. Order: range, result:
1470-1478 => 4.35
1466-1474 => 4.32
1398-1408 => 3.65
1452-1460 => 4.25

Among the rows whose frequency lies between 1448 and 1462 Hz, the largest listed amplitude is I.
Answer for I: 4.407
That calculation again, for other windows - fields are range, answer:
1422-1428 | 3.887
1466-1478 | 4.47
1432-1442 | 3.956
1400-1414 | 4.08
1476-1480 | 4.288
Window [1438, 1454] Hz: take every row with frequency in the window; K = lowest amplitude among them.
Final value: 3.858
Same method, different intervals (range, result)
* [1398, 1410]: 3.595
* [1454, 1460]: 4.275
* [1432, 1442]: 3.774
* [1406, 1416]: 3.619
